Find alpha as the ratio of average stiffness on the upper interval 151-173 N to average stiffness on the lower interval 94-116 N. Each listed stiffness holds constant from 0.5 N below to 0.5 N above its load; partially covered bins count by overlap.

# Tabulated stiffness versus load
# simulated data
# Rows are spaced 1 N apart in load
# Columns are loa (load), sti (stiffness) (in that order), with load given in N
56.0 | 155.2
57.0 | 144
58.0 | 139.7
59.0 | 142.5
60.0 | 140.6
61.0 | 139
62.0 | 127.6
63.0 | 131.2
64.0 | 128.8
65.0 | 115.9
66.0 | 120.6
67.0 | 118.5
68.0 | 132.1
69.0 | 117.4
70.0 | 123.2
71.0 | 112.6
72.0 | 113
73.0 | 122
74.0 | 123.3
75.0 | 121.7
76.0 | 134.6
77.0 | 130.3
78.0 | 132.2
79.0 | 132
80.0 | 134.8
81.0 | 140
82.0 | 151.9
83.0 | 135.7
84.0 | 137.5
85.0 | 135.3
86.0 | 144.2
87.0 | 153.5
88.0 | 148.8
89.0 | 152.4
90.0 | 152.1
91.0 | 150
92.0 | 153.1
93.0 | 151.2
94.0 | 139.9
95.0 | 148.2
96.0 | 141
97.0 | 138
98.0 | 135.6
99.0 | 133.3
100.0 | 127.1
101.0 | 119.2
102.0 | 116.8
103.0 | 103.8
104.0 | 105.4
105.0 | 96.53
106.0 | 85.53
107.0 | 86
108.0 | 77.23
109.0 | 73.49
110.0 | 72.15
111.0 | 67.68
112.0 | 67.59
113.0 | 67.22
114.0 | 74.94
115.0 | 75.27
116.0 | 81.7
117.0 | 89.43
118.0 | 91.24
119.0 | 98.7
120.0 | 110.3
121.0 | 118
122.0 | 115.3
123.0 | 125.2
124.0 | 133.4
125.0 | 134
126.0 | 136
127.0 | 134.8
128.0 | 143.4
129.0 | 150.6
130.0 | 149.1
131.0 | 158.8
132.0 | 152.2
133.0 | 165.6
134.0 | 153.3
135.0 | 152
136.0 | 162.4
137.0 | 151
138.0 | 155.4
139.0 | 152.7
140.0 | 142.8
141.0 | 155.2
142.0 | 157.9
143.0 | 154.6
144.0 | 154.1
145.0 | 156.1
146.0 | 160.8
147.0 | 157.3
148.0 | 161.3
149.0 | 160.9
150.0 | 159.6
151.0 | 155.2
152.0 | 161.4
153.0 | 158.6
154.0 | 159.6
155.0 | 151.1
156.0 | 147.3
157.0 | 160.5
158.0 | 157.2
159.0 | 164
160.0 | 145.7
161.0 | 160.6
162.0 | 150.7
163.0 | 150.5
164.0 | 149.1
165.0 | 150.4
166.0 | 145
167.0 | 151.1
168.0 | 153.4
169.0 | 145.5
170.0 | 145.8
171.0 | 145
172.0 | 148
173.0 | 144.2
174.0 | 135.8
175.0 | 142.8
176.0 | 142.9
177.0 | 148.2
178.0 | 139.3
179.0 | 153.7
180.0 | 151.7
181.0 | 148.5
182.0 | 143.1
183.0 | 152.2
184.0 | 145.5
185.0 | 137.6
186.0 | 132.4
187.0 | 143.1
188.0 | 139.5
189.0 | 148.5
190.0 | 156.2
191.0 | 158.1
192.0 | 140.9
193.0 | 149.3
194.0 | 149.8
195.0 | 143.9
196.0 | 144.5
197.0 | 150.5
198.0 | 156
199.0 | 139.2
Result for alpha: 1.51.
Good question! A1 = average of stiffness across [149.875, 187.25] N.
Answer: 149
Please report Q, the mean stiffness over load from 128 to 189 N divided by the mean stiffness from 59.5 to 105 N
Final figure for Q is 1.1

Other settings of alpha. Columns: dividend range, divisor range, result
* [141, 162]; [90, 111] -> 1.34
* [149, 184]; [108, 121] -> 1.83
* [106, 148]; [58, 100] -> 0.92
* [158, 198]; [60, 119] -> 1.24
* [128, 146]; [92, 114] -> 1.43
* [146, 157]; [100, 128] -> 1.58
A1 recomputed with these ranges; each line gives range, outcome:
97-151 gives 125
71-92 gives 137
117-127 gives 117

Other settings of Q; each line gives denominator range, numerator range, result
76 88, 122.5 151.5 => 1.09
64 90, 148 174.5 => 1.16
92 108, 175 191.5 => 1.20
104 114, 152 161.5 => 2.00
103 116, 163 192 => 1.83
